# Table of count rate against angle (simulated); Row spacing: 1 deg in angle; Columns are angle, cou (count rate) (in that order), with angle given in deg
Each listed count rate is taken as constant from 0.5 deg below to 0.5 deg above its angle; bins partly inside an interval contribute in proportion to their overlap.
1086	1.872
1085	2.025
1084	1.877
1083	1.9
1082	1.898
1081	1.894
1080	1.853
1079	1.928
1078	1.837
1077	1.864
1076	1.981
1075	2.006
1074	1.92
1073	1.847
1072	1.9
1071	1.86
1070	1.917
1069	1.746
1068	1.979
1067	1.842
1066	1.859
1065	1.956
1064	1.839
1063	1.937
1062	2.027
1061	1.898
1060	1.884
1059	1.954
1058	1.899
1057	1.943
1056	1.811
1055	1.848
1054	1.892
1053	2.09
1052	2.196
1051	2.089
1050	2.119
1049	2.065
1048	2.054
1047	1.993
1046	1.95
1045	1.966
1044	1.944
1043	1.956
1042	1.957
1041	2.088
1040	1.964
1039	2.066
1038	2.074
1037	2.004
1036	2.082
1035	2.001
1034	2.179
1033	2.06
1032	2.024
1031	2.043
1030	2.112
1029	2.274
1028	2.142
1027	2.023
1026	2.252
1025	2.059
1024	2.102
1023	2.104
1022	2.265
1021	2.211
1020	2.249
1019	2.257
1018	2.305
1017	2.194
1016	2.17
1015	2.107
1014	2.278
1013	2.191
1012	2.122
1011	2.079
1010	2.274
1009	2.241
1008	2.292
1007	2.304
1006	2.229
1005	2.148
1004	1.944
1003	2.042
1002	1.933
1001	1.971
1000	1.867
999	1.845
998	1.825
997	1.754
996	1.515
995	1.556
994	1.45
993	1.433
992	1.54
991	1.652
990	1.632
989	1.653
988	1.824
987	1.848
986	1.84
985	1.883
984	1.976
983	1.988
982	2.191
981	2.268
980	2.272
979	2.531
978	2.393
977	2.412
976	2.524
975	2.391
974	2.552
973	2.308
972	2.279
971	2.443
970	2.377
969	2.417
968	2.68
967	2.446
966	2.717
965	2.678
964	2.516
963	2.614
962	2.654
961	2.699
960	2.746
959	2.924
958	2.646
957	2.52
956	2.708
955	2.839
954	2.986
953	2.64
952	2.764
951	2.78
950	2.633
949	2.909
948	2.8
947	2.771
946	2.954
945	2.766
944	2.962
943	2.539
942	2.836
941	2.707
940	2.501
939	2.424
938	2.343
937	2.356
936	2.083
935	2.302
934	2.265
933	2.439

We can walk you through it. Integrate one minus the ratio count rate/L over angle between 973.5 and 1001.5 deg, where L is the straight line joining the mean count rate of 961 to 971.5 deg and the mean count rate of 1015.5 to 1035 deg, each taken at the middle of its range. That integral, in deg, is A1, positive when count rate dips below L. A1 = 5.5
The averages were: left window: 2.56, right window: 2.16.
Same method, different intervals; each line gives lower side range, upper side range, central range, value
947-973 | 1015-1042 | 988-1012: 4.67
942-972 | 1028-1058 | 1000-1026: 1.13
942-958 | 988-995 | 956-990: -4.15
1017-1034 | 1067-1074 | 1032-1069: 0.33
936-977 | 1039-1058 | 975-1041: 6.19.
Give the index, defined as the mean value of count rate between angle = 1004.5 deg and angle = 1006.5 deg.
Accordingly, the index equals 2.19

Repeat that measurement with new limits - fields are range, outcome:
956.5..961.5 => 2.71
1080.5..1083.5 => 1.9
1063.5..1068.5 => 1.9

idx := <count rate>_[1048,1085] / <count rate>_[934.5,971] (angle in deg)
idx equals 0.73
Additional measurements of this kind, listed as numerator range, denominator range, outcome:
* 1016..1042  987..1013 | 1.12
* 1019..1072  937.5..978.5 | 0.77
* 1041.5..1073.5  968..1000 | 0.96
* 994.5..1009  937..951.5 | 0.72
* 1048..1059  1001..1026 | 0.92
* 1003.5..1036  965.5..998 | 1.04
